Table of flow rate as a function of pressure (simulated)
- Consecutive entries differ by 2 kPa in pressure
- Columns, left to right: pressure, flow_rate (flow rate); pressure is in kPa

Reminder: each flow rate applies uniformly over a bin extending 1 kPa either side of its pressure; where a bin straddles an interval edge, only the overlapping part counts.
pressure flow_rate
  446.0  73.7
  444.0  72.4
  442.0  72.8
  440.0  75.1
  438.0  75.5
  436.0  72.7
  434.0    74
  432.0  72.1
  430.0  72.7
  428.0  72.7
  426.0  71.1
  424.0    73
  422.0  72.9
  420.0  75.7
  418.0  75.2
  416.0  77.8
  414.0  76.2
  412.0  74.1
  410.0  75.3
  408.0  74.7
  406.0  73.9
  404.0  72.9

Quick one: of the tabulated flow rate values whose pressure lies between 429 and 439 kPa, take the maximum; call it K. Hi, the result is 75.5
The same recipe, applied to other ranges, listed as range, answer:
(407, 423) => 77.8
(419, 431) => 75.7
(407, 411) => 75.3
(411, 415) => 76.2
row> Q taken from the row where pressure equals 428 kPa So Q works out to 72.7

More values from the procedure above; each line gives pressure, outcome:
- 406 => 73.9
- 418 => 75.2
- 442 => 72.8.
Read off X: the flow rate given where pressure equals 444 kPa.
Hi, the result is 72.4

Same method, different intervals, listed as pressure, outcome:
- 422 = 72.9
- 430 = 72.7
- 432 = 72.1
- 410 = 75.3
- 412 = 74.1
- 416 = 77.8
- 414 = 76.2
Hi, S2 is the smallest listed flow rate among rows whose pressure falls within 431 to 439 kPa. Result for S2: 72.1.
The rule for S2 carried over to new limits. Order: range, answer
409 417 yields 74.1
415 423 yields 72.9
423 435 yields 71.1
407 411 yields 74.7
